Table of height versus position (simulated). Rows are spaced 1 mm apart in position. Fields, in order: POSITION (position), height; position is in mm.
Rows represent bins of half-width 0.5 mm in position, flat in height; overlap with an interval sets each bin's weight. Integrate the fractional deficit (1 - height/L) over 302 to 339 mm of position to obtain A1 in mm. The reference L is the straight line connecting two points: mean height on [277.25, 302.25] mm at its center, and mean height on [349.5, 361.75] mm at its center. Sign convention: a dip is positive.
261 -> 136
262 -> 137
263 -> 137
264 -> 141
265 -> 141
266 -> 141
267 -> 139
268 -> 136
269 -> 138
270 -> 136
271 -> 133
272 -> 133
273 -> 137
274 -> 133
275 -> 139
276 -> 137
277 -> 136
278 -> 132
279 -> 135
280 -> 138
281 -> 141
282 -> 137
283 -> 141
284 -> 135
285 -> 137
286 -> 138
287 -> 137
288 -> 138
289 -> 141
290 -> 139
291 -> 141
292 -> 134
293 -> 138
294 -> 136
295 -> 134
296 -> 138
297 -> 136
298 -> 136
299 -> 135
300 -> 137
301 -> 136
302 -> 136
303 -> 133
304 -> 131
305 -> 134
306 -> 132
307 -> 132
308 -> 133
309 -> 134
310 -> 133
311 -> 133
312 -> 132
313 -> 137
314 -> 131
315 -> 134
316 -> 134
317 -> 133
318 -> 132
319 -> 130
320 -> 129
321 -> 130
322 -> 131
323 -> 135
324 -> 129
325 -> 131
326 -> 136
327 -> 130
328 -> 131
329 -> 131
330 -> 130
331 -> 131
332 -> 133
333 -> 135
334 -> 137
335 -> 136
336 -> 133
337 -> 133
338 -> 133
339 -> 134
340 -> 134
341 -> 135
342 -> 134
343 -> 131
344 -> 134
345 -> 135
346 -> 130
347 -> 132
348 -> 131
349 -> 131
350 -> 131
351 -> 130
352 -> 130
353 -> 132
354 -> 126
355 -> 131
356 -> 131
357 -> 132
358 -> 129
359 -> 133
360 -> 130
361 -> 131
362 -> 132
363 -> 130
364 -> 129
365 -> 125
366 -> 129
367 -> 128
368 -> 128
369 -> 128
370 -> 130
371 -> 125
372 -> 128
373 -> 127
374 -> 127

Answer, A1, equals 0.4 mm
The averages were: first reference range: 137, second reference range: 131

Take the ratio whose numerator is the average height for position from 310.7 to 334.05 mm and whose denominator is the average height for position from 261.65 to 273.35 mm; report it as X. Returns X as 0.96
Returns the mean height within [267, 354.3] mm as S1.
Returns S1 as 134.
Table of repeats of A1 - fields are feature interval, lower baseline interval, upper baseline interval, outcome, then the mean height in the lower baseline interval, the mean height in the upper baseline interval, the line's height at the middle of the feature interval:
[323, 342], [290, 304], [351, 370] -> -0.1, 136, 130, 133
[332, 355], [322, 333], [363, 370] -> -0.4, 132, 128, 130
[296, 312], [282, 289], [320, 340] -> 0.2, 138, 133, 136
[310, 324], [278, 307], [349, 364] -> 0.2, 136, 131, 134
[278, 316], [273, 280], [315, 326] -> -0.5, 136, 132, 134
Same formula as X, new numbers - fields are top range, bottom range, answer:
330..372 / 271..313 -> 0.97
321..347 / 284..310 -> 0.98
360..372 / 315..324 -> 0.98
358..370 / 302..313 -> 0.97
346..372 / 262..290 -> 0.94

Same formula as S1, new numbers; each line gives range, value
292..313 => 134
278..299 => 137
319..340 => 132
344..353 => 131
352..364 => 131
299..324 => 133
